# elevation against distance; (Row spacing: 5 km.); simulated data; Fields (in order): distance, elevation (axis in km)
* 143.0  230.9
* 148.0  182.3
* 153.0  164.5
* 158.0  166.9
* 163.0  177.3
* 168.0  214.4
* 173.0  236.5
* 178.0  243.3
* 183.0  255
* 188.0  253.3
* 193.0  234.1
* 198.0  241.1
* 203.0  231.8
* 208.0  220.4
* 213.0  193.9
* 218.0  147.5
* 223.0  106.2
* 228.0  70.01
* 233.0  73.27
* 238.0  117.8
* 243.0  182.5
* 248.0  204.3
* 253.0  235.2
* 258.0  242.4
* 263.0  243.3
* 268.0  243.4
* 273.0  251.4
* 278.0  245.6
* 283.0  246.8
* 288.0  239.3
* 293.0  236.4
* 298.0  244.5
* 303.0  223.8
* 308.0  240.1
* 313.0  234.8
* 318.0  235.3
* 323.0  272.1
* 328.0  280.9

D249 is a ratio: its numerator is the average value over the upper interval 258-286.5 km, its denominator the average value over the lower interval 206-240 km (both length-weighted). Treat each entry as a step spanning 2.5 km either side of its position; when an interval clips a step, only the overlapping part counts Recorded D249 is 1.86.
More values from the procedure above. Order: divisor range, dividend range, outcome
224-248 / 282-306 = 1.98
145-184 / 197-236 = 0.77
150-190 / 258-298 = 1.14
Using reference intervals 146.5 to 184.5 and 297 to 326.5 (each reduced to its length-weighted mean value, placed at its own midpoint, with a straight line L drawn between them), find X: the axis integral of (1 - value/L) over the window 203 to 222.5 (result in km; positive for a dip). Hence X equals 2.86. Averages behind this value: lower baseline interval 204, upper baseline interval 243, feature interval 185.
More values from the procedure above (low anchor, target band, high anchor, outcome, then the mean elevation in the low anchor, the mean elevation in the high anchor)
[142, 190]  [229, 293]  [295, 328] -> 7.1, 211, 245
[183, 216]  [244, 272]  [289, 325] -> 0.4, 230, 240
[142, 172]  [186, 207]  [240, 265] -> -3.8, 190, 219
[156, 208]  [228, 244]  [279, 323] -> 8.4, 226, 240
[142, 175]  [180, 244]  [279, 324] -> 9.2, 194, 241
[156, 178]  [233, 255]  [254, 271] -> 6.0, 205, 243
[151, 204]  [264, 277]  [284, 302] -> -0.6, 220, 239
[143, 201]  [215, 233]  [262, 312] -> 9.6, 216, 241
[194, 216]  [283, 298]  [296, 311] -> -0.4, 221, 236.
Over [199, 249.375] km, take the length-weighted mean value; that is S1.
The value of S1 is 156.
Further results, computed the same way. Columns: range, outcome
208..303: 197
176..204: 244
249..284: 242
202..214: 216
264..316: 241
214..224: 140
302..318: 234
